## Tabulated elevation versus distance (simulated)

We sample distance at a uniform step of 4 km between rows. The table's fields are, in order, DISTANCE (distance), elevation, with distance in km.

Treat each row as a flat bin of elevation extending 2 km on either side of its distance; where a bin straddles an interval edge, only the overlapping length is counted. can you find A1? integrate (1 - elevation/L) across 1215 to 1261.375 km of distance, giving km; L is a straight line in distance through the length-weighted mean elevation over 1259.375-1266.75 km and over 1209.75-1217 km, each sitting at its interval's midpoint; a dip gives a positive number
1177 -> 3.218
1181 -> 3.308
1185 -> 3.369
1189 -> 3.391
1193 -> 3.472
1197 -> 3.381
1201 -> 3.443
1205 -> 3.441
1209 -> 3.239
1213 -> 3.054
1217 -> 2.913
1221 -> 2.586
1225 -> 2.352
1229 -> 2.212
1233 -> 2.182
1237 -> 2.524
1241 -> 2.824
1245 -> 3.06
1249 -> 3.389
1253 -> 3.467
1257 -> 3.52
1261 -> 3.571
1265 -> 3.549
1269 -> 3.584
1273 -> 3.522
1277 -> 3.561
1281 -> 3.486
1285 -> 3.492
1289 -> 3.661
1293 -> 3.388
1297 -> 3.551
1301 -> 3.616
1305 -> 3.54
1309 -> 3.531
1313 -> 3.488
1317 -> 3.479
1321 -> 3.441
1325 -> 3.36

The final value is 6.38 km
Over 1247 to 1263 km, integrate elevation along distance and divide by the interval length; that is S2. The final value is 3.49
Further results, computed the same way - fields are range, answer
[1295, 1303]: 3.58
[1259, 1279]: 3.56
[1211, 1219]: 2.98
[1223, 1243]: 2.42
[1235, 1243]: 2.67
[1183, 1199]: 3.4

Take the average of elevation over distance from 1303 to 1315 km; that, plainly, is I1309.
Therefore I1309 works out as 3.52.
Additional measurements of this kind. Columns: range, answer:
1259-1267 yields 3.56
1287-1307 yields 3.55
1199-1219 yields 3.22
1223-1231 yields 2.28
